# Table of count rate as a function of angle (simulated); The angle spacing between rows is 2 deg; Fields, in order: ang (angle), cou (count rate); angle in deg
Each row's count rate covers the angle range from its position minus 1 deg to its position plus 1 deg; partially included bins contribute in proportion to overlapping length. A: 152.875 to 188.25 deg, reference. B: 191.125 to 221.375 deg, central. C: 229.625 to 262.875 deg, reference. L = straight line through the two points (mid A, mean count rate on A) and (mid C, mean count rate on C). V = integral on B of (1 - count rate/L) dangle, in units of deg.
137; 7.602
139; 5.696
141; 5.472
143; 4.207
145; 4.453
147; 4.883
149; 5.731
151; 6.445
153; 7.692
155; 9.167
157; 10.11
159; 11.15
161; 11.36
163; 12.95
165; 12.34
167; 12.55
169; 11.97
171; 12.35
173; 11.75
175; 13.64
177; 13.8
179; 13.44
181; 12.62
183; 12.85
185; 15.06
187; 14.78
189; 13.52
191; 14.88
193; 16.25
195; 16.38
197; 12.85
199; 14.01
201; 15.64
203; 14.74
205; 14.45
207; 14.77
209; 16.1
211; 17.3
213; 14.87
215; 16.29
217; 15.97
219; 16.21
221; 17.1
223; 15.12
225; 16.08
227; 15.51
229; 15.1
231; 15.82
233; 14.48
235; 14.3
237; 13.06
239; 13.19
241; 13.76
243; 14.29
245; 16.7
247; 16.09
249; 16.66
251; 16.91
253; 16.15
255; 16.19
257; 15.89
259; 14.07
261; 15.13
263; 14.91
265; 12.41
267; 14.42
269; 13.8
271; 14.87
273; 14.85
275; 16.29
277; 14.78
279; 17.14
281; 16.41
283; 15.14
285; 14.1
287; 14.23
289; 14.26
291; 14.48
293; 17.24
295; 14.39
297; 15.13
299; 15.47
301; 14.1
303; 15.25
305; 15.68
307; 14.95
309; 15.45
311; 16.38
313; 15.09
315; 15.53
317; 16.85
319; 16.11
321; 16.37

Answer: -4.0 deg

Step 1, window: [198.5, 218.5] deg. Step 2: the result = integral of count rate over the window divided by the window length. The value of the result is 15.5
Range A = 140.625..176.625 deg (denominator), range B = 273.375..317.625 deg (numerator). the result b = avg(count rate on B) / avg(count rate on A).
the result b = 1.62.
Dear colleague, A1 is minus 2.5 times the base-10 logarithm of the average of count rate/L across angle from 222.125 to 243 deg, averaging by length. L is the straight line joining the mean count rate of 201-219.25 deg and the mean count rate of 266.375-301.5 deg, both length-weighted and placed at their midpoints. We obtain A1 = 0.06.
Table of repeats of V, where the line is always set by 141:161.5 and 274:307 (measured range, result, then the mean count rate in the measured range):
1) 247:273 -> -3.2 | 15.1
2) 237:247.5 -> -1.7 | 14.6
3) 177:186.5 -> -4.7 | 13.6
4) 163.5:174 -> -4.9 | 12.2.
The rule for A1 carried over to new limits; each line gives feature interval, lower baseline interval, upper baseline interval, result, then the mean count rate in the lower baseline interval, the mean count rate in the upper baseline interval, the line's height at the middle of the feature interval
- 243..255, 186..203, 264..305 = -0.098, 14.8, 15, 14.9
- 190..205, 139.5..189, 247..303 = -0.249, 10.5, 15.2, 11.9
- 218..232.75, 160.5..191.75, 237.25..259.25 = -0.078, 13.1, 15.4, 14.7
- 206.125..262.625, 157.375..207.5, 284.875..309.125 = -0.093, 13.5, 15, 14.2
